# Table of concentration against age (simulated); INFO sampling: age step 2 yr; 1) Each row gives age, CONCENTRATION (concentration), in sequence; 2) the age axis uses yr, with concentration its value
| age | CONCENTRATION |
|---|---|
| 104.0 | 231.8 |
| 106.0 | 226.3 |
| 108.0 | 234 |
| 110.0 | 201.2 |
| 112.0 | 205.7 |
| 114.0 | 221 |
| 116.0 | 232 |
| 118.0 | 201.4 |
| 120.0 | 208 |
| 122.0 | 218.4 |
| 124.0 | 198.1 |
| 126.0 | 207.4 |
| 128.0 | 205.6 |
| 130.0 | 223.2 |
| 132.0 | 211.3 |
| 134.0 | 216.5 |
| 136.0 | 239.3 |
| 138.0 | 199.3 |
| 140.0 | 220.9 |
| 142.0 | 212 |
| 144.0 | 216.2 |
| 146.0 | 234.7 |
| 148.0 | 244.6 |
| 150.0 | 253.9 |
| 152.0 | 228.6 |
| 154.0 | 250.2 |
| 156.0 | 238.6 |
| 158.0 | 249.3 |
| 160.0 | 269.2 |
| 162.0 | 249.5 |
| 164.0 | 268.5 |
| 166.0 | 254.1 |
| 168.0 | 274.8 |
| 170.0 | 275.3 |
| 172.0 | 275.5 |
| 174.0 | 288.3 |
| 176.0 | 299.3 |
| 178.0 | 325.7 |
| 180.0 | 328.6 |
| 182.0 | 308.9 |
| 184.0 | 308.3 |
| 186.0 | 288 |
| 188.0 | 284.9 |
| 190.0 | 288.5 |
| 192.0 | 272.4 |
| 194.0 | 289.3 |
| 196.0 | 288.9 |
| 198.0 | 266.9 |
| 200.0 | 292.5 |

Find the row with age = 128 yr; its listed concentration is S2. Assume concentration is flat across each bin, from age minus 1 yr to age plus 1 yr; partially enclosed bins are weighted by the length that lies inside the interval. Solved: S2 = 205.6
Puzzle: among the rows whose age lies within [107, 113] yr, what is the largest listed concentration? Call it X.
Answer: 234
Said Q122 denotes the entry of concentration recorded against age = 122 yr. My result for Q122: 218.4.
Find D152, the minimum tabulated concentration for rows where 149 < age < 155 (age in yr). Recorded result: 228.6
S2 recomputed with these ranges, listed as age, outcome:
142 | 212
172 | 275.5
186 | 288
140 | 220.9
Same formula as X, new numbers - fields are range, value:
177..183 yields 328.6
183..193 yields 308.3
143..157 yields 253.9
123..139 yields 239.3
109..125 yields 232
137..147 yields 234.7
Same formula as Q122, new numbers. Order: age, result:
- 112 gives 205.7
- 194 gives 289.3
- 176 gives 299.3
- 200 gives 292.5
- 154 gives 250.2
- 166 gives 254.1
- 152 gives 228.6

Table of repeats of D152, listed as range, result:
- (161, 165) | 249.5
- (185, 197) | 272.4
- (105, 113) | 201.2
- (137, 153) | 199.3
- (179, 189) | 284.9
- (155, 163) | 238.6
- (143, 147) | 216.2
